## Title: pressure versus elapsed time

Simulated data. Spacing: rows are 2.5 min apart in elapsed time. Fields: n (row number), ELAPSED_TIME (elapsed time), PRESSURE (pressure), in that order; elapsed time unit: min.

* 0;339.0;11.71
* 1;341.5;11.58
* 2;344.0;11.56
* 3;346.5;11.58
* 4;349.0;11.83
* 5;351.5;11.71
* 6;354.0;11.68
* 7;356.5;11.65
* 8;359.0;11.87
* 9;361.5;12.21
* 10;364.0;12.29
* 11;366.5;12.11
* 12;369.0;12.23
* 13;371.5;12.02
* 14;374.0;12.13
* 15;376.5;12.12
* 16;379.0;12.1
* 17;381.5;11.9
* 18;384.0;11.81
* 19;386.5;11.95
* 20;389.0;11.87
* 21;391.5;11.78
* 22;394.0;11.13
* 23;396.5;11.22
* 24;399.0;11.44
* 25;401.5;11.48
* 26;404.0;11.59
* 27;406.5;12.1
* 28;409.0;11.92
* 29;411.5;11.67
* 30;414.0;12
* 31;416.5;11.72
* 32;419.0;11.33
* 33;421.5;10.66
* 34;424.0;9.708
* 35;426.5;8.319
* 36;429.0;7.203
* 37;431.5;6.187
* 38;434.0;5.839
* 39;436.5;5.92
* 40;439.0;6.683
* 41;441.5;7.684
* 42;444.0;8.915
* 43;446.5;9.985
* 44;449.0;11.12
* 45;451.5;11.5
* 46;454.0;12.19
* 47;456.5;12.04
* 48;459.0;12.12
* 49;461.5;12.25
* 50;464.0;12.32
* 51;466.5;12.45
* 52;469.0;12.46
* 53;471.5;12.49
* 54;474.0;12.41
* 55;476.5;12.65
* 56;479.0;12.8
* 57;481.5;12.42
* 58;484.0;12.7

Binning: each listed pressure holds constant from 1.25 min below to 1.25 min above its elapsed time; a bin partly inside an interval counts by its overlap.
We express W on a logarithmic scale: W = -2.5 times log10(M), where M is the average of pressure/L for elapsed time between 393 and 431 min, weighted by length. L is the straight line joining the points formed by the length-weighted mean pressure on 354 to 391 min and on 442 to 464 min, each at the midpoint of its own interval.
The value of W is 0.079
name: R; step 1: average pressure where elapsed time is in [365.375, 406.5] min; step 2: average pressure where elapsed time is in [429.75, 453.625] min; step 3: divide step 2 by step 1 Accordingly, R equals 0.7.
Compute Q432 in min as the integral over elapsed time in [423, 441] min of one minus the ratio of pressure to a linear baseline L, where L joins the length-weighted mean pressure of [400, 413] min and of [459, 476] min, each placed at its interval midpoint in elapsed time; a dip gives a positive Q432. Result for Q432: 7.3 min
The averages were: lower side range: 11.8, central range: 7.11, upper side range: 12.4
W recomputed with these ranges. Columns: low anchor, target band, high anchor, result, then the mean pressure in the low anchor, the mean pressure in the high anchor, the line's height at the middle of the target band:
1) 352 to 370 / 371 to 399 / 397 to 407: -0.004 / 12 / 11.6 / 11.8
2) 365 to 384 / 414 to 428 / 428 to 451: -0.151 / 12.1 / 7.85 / 9.06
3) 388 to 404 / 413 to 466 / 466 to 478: 0.225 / 11.5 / 12.5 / 12.1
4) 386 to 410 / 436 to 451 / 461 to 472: 0.367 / 11.6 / 12.4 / 12.1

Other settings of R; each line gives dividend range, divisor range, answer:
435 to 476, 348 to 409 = 0.91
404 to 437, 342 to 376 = 0.82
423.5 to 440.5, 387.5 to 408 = 0.61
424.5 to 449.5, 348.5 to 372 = 0.65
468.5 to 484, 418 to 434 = 1.46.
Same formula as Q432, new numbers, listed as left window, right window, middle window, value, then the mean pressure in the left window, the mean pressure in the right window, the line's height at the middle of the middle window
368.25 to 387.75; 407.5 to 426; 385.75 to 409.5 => -0.1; 12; 11.2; 11.6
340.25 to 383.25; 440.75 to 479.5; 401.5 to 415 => -0.1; 11.9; 11.6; 11.8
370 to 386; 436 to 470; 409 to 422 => -0.3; 12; 10.6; 11.3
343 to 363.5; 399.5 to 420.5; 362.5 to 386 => -0.6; 11.8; 11.7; 11.8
